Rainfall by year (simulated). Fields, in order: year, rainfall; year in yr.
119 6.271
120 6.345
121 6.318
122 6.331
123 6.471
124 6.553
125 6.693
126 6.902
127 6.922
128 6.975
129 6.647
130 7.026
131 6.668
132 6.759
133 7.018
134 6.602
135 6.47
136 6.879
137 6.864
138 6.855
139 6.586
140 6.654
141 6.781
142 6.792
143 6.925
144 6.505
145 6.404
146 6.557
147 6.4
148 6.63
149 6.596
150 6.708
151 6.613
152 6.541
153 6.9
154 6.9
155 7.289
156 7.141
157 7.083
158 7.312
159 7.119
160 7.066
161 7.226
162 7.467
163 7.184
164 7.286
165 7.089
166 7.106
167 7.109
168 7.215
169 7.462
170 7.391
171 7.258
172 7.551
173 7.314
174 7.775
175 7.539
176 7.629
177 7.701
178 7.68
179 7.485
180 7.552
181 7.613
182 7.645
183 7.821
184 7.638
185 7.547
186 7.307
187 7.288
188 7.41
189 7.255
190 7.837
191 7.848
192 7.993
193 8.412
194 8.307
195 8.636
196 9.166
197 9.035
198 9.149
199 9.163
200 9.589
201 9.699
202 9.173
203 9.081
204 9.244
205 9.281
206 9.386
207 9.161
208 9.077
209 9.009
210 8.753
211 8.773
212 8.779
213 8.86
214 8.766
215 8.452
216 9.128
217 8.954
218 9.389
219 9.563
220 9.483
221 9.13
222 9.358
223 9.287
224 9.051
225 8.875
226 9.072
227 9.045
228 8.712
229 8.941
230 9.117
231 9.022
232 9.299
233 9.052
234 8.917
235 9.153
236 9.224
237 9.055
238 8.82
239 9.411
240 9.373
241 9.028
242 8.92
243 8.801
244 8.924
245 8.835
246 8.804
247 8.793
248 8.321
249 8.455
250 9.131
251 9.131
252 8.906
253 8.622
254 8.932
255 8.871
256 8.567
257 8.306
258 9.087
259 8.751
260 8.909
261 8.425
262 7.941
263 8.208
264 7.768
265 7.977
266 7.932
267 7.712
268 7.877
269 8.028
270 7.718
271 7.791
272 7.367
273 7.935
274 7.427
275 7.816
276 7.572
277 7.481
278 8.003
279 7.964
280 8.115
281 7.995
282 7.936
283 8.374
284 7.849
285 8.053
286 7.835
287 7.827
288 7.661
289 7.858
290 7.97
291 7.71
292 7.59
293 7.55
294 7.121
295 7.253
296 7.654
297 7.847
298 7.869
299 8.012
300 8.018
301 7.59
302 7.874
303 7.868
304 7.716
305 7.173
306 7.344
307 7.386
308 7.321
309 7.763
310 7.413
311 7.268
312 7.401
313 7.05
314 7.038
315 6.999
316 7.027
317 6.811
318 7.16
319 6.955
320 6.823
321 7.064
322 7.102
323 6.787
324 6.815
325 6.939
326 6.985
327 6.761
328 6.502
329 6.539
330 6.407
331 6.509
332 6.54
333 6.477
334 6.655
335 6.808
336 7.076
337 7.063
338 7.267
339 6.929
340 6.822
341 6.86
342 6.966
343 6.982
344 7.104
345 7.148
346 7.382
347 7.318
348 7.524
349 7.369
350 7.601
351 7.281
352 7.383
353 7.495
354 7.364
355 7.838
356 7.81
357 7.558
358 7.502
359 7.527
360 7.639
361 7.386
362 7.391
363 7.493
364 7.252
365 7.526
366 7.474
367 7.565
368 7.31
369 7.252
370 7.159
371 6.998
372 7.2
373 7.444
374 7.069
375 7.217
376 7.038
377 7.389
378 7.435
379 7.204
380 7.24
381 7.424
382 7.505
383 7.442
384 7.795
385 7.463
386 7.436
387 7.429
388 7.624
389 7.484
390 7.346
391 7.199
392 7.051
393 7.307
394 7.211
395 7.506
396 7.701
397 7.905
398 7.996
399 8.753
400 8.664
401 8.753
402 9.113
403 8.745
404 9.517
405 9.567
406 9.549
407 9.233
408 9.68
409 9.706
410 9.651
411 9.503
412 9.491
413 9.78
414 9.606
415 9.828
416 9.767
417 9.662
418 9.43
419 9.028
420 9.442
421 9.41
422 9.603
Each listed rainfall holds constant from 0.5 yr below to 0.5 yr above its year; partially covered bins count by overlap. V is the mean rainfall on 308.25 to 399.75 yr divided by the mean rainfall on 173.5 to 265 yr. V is 0.8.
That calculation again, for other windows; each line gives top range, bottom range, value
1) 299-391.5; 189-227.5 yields 0.81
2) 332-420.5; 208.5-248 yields 0.87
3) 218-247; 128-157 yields 1.35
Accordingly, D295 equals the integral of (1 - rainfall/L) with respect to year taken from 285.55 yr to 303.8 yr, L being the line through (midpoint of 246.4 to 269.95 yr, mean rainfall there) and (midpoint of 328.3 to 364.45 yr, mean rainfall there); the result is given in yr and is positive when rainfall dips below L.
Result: 0.4 yr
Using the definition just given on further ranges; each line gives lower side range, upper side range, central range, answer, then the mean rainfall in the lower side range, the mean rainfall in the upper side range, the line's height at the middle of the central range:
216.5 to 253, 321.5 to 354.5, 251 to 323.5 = 2.04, 9.03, 6.99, 8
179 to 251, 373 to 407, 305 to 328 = 3.17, 8.76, 7.84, 8.22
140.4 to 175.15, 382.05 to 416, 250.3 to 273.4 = -1.99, 7.03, 8.46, 7.65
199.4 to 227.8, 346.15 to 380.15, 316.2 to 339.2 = 2.87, 9.12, 7.39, 7.8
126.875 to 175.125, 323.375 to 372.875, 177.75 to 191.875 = -1.18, 6.96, 7.16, 6.99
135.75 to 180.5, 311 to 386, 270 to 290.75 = -2.04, 7.07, 7.17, 7.14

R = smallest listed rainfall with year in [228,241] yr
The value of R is 8.712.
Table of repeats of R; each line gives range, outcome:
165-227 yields 7.089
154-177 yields 6.9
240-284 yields 7.367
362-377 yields 6.998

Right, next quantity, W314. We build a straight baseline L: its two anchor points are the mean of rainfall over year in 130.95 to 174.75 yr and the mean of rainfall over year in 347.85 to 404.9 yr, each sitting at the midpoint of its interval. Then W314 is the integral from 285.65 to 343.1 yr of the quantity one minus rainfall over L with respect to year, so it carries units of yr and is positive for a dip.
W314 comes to 1.6 yr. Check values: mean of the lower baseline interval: 6.96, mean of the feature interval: 7.22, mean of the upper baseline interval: 7.6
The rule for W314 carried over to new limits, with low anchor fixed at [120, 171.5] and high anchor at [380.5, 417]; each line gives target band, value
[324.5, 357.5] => 4.2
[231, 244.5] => -3.0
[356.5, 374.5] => 1.9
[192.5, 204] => -3.0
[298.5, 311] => 0.4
